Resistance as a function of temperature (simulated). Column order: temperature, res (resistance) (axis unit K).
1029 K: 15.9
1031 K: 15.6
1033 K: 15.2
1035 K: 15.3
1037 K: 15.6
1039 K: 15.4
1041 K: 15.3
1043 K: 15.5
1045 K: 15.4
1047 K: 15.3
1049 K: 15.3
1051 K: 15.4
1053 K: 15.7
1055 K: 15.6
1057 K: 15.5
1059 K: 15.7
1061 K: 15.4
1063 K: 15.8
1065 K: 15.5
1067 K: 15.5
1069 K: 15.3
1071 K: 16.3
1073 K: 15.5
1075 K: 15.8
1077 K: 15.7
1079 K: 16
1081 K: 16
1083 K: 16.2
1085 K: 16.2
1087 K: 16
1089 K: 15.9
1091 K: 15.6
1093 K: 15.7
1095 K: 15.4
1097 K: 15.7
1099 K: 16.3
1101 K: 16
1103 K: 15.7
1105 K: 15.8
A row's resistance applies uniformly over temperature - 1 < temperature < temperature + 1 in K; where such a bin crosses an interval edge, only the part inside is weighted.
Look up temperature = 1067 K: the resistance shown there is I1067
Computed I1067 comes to 15.5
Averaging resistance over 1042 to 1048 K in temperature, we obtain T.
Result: 15.4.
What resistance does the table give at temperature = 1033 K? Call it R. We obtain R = 15.2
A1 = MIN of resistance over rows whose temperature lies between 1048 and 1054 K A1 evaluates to 15.3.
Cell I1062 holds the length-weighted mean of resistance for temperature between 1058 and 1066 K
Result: 15.6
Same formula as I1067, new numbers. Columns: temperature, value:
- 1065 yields 15.5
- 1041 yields 15.3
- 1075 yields 15.8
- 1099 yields 16.3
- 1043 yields 15.5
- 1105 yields 15.8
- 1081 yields 16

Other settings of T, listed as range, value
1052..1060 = 15.6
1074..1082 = 15.9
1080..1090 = 16.1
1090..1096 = 15.6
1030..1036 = 15.4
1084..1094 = 15.9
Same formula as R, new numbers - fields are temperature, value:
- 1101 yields 16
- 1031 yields 15.6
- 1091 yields 15.6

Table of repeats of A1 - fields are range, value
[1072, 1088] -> 15.5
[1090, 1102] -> 15.4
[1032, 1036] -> 15.2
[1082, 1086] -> 16.2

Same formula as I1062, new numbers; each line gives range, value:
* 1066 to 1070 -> 15.4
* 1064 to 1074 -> 15.6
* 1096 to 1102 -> 16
